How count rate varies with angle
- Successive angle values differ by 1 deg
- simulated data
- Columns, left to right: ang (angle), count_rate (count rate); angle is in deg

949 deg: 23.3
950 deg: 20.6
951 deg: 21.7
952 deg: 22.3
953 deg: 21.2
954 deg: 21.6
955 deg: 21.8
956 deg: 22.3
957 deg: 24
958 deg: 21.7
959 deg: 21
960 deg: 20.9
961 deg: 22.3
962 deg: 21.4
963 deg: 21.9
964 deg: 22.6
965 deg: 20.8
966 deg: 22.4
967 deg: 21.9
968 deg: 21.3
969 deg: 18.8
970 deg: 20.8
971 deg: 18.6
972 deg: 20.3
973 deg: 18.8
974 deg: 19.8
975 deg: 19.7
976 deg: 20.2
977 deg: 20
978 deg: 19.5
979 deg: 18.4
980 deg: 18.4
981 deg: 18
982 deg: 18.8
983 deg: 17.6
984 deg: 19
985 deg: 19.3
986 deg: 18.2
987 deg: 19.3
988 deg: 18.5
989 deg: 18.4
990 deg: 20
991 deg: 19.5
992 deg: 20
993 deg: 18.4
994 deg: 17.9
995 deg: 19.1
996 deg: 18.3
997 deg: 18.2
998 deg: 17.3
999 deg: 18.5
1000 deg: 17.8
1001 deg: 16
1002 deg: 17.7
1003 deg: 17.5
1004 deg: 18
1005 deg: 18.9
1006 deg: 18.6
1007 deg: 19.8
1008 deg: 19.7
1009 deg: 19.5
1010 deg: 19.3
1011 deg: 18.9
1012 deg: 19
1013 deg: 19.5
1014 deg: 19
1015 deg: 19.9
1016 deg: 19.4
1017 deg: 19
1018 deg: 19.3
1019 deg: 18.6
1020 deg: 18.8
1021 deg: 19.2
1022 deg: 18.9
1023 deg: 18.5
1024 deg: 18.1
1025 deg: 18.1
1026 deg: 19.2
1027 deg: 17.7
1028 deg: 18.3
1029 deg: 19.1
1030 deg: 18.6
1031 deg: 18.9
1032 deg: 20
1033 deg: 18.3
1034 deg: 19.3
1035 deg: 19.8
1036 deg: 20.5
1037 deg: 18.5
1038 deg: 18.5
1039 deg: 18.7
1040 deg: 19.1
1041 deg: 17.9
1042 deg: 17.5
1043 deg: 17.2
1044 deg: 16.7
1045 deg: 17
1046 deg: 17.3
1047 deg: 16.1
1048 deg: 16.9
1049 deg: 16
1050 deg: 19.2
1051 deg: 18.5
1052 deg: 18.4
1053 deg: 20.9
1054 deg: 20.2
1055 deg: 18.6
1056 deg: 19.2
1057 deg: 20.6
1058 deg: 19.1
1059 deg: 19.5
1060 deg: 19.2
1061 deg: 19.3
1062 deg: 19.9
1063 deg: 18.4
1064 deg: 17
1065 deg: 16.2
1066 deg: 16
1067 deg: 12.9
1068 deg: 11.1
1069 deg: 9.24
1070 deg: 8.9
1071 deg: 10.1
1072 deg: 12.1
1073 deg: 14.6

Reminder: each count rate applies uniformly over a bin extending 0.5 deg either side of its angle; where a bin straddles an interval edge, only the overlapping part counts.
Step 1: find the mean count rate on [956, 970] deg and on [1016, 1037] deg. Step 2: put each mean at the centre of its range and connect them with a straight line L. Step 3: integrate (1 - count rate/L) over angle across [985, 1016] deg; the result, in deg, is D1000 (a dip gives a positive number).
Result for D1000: 2.0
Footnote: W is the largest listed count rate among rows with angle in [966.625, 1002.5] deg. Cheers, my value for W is 21.9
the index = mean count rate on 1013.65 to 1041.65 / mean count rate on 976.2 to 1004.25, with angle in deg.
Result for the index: 1.0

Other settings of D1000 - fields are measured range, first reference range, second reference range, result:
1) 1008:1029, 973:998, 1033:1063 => -0.2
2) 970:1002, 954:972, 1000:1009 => 1.5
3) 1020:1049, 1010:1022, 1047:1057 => 0.9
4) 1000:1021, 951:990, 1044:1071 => 0.0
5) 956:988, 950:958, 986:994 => 0.5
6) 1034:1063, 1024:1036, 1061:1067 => -1.0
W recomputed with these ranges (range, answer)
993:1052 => 20.5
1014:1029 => 19.9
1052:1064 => 20.9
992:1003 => 20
